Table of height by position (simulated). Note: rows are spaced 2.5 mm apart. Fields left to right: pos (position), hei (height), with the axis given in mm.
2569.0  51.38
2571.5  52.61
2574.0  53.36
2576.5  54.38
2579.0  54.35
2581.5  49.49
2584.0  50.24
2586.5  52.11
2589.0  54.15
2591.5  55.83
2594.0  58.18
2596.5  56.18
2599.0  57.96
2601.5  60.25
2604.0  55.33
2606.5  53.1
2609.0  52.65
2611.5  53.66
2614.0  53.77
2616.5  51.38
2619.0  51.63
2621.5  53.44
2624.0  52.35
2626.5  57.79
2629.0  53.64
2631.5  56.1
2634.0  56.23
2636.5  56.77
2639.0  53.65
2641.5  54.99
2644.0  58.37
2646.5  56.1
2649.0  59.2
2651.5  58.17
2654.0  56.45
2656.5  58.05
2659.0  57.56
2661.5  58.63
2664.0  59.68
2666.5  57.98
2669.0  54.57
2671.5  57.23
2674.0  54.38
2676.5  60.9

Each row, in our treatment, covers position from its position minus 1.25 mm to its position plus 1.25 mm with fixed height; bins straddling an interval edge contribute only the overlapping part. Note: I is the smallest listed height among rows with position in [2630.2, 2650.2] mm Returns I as 53.65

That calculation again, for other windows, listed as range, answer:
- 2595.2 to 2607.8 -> 53.1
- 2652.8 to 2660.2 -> 56.45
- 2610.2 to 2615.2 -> 53.66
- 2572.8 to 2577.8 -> 53.36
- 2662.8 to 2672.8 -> 54.57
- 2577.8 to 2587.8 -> 49.49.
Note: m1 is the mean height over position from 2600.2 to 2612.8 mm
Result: 55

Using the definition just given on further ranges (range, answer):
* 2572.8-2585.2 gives 52.4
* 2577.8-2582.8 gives 51.9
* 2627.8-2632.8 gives 54.9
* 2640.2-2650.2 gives 57.1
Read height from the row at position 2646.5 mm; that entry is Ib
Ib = 56.1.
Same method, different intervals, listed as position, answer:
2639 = 53.65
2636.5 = 56.77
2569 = 51.38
